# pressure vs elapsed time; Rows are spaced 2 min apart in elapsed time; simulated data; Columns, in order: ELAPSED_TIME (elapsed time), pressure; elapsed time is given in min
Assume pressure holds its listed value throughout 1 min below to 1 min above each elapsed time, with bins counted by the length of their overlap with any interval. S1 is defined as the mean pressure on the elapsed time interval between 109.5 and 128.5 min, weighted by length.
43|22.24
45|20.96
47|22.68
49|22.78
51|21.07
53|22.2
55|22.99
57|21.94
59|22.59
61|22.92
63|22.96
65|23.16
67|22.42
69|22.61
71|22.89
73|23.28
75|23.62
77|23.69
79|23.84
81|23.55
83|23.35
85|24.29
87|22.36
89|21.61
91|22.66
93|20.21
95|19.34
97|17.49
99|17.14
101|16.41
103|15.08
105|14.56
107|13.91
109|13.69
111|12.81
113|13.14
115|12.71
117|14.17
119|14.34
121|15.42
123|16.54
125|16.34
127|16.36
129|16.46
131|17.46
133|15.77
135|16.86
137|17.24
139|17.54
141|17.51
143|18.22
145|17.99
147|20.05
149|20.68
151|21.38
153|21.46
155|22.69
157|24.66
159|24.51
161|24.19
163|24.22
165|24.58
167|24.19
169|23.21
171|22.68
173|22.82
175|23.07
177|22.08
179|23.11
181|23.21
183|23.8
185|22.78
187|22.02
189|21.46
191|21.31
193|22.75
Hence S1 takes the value 14.7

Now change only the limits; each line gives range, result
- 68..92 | 23.1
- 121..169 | 19.8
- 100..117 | 14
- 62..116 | 19.7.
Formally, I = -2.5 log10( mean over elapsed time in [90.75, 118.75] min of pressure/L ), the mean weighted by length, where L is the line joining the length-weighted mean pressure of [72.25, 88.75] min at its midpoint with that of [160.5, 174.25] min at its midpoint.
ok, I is 0.44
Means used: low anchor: 23.4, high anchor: 23.7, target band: 15.7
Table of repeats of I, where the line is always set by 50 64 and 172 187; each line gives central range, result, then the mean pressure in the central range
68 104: 0.060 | 21.3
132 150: 0.255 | 18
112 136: 0.416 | 15.5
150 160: -0.006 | 22.9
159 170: -0.059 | 24.1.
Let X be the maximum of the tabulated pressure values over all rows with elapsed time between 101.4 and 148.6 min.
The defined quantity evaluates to 20.05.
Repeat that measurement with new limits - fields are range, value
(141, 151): 21.38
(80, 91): 24.29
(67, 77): 23.69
